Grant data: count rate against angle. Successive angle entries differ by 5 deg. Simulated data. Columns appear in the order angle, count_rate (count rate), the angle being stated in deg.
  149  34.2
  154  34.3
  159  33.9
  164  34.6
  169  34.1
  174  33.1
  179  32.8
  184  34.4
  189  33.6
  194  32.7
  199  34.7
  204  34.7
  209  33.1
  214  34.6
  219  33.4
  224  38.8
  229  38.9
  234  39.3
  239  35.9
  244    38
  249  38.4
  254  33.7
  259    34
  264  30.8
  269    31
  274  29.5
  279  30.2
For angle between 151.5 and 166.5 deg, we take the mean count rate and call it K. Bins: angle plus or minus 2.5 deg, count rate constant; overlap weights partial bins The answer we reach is 34.3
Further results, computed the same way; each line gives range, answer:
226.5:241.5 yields 38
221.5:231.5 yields 38.9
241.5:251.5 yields 38.2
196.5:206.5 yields 34.7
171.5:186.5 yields 33.4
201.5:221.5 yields 34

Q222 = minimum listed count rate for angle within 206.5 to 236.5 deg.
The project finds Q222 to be 33.1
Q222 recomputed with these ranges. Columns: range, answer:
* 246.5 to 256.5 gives 33.7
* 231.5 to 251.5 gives 35.9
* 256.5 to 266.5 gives 30.8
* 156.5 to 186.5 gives 32.8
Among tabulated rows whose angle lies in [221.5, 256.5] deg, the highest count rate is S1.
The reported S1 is 39.3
